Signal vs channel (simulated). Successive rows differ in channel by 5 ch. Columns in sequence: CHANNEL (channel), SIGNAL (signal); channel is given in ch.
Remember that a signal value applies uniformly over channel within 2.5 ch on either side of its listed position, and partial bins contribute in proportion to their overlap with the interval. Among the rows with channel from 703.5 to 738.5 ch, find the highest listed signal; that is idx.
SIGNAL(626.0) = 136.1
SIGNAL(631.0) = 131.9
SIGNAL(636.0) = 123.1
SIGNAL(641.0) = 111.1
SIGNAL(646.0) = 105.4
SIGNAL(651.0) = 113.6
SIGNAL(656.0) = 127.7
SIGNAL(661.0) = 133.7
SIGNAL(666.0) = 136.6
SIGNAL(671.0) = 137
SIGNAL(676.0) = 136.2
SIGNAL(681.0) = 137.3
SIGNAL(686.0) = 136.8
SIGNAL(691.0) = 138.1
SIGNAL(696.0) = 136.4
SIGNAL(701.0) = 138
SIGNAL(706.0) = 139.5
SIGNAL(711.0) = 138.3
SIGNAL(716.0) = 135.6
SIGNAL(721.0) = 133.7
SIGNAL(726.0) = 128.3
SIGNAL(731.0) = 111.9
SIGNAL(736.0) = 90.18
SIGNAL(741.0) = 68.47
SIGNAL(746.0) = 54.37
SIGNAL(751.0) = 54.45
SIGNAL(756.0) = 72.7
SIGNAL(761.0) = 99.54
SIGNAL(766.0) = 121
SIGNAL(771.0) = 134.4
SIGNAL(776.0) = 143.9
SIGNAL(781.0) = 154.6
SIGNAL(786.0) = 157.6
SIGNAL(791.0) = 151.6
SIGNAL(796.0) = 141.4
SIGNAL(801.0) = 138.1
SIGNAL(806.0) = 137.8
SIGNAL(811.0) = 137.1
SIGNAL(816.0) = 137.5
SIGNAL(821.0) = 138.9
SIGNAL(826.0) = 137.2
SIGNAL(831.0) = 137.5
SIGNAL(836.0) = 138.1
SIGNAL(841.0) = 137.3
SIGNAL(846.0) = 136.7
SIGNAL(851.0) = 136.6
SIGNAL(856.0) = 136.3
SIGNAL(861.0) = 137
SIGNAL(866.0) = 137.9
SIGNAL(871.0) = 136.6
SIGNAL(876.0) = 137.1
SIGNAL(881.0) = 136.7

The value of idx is 139.5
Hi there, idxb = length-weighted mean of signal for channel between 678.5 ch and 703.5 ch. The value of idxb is 137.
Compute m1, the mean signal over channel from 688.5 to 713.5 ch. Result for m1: 138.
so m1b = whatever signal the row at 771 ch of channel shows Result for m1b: 134.4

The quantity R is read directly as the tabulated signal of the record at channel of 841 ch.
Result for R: 137.3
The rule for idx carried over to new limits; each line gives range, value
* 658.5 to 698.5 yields 138.1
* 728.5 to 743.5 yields 111.9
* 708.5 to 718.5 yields 138.3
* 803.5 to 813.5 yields 137.8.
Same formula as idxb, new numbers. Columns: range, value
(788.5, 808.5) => 142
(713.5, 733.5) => 127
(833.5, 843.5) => 138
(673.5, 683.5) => 137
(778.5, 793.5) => 155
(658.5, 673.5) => 136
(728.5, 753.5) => 75.9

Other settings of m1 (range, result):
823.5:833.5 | 137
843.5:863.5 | 137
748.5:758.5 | 63.6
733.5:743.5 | 79.3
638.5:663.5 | 118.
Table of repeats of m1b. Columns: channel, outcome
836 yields 138.1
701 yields 138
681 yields 137.3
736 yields 90.18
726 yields 128.3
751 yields 54.45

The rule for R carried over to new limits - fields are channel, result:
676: 136.2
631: 131.9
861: 137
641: 111.1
